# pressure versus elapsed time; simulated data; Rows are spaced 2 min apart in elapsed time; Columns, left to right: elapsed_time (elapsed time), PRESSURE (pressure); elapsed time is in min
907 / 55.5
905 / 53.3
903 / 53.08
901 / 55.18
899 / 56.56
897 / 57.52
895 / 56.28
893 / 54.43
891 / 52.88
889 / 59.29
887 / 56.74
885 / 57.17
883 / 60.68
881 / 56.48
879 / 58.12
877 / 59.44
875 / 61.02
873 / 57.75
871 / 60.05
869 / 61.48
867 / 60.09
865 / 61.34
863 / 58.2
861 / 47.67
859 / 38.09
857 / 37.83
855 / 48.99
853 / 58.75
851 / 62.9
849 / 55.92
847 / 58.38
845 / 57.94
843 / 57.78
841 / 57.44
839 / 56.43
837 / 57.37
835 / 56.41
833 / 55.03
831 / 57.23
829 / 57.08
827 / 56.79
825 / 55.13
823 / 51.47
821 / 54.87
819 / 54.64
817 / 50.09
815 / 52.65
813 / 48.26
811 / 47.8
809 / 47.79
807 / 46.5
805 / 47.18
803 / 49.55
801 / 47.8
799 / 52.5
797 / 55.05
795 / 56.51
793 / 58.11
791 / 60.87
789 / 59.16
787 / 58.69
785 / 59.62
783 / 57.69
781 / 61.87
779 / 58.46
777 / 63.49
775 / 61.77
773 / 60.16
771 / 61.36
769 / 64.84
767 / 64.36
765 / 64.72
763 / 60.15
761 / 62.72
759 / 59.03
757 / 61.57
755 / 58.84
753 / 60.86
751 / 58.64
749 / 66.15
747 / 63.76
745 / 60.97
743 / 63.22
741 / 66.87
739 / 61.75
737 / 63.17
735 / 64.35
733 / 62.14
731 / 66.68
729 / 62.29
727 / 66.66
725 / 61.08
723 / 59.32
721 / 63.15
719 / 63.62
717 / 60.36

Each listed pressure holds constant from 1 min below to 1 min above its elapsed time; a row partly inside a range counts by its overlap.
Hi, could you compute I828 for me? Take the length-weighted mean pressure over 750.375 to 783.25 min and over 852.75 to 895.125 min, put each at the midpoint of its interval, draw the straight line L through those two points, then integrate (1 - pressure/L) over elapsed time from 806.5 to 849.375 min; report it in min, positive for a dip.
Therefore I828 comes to 2.71 min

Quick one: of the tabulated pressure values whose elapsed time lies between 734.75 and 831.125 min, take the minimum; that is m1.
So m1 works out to 46.5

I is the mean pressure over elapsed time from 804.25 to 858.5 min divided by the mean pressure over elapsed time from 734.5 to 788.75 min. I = 0.9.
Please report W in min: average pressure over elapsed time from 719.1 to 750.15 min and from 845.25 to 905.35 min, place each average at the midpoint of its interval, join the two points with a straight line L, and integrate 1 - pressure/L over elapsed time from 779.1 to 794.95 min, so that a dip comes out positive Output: 0.4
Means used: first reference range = 63.4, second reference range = 55.9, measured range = 59.2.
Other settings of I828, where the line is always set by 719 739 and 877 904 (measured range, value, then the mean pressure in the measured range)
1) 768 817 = 4.0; 55.6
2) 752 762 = 0.2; 60.6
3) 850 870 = 1.5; 53.5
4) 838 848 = 0.2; 57.6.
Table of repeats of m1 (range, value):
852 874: 37.83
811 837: 47.8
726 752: 58.64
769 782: 58.46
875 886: 56.48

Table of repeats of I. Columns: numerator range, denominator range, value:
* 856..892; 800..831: 1.09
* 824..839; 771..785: 0.93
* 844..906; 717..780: 0.90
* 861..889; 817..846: 1.05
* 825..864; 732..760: 0.88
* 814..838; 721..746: 0.87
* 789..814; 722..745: 0.82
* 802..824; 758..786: 0.81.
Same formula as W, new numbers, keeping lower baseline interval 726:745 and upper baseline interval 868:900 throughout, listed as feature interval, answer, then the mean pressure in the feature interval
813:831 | 1.9 min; 53.9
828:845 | 0.8 min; 56.9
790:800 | 0.8 min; 56.6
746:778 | 0.4 min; 62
